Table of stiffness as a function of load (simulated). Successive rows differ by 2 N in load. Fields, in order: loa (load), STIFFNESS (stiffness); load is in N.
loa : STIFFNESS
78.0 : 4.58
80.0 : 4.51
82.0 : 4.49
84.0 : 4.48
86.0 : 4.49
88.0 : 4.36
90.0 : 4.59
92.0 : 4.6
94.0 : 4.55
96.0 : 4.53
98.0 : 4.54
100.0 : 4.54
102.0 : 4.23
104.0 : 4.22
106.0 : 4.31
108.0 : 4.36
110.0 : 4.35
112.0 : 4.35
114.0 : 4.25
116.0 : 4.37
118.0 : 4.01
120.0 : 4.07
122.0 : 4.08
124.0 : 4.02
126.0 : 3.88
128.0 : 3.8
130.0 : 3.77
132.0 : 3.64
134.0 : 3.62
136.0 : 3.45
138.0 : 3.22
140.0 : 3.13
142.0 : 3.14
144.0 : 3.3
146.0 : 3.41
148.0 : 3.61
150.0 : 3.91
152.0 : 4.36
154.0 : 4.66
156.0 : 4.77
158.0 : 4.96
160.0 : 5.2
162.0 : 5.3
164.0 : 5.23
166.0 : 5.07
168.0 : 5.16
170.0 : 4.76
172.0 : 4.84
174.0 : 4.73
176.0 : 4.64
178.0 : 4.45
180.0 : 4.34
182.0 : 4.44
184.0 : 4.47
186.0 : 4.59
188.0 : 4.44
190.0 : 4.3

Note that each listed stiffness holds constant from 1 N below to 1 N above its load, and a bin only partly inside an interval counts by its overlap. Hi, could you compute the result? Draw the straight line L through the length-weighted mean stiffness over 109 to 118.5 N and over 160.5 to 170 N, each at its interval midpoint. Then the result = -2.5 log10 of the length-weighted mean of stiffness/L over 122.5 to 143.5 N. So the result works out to 0.27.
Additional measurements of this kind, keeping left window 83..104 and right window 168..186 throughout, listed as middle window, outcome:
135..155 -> 0.25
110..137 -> 0.14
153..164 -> -0.09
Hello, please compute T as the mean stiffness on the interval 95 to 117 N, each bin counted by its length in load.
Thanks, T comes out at 4.37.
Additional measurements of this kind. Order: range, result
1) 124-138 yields 3.68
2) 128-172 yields 4.18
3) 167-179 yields 4.76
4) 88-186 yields 4.28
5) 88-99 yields 4.54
